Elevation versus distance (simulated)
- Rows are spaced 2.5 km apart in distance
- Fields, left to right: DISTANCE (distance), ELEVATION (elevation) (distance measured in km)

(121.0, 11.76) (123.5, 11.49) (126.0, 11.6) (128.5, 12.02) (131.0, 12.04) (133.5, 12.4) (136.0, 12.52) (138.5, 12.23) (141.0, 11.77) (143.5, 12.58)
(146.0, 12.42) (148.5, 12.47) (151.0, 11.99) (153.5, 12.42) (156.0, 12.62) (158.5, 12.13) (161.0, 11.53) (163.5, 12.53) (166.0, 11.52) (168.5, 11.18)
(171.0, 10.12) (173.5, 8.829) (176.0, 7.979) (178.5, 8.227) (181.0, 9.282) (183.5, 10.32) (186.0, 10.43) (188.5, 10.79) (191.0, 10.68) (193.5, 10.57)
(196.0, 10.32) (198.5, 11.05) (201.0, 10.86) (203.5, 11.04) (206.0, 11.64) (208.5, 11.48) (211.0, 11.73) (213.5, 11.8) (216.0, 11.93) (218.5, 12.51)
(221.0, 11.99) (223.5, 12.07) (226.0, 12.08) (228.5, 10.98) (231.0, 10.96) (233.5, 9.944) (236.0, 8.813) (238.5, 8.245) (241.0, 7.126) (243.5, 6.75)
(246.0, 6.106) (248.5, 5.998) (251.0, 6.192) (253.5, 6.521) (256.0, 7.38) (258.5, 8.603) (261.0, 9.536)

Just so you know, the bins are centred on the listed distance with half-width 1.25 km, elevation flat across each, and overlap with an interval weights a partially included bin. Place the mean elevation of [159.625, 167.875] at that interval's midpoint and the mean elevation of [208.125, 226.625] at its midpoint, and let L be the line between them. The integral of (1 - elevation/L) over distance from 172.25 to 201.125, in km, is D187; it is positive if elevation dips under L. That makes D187 4.8 km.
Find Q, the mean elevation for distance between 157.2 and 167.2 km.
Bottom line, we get 11.9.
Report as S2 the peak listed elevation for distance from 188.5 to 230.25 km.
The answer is 12.51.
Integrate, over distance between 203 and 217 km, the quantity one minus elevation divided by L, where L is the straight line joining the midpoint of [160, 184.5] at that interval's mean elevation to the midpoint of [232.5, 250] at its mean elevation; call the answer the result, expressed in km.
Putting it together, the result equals -4.7 km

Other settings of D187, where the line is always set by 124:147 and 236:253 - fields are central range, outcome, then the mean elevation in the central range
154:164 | -1.1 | 12.2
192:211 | -4.5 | 11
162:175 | -0.3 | 10.8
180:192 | -0.8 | 10.3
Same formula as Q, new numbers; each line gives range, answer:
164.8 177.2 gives 9.93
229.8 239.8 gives 9.47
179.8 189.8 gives 10.2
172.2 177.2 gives 8.43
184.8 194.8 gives 10.6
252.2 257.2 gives 6.94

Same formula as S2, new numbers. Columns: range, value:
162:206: 12.53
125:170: 12.62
